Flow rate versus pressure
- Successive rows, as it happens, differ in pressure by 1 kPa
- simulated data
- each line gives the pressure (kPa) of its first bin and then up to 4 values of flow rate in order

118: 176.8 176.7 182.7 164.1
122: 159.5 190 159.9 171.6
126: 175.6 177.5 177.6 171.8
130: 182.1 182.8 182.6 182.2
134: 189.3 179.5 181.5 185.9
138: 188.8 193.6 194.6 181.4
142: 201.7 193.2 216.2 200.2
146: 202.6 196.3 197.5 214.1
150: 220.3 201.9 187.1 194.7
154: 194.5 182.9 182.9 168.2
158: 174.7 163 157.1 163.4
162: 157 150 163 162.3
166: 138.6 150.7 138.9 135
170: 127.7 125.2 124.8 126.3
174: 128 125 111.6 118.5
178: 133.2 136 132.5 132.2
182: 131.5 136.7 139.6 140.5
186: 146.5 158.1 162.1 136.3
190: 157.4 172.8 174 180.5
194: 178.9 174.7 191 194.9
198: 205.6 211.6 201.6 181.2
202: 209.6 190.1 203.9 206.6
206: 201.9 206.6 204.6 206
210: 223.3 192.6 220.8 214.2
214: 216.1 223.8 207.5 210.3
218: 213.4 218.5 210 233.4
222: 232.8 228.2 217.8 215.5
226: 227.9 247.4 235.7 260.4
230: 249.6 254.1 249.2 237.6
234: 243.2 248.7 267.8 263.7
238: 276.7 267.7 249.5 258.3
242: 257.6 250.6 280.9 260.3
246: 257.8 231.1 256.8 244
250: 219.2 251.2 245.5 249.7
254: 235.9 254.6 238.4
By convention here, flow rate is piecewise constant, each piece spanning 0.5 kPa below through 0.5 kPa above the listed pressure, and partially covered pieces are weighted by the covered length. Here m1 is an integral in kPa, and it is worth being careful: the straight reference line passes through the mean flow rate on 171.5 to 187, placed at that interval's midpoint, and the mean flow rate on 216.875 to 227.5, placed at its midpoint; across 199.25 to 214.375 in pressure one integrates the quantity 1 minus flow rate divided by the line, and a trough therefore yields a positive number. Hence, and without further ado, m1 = -1.2 kPa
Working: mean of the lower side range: 132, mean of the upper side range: 224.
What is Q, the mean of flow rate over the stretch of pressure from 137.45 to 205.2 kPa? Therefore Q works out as 169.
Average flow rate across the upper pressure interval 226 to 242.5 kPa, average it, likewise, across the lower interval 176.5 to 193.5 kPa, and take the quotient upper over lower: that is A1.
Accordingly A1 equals 1.73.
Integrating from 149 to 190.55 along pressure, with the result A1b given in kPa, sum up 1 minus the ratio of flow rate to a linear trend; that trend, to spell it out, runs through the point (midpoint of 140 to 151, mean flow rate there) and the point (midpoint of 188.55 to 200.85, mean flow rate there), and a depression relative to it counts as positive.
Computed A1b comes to 8.7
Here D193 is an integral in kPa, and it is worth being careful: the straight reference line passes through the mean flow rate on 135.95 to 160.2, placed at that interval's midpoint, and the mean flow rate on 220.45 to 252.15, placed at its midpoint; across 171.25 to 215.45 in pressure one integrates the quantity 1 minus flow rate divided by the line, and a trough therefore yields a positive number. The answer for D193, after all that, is 9.97 kPa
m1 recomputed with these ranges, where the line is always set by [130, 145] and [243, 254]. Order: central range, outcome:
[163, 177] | 4.9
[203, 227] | 1.7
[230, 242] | -0.7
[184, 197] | 3.2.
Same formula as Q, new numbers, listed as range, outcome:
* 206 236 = 226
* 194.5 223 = 208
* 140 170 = 178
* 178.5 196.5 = 155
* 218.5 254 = 246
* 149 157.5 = 193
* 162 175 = 139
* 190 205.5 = 191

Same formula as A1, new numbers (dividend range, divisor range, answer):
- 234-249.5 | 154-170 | 1.62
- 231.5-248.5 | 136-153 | 1.30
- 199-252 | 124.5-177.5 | 1.35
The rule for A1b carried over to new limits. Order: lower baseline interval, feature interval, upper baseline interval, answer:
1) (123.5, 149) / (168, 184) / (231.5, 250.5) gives 6.3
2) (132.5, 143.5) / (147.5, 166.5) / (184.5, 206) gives 0.8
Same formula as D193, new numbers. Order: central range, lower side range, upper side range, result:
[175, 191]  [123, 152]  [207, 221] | 5.08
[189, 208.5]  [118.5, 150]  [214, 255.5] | 2.79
